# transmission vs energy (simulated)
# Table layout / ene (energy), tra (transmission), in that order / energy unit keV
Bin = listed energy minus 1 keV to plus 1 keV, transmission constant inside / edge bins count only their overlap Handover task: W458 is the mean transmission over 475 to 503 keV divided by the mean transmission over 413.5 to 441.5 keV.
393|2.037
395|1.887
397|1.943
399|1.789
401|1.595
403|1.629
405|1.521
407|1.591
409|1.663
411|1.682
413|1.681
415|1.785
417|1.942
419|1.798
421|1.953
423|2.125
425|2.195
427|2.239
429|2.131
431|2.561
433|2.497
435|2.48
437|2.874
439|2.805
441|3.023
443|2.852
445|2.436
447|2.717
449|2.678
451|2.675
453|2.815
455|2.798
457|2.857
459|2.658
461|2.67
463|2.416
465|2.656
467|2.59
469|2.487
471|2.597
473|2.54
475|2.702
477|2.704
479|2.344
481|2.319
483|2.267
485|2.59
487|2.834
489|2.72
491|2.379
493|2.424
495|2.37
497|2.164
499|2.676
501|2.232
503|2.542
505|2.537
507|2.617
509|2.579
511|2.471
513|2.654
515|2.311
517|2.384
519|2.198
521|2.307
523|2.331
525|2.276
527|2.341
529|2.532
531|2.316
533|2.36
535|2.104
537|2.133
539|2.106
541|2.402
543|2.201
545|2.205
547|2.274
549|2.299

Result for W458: 1.08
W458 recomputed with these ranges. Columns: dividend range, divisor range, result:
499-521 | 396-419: 1.43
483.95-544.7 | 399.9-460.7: 1.05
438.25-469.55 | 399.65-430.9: 1.45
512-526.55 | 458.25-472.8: 0.91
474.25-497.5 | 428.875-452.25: 0.93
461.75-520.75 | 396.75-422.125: 1.44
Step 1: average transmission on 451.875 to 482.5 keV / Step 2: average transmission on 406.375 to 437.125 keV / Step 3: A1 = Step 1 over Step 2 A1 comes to 1.27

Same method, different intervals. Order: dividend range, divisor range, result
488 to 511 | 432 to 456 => 0.91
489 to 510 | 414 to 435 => 1.15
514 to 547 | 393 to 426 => 1.26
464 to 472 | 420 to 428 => 1.21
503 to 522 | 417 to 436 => 1.11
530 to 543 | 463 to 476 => 0.87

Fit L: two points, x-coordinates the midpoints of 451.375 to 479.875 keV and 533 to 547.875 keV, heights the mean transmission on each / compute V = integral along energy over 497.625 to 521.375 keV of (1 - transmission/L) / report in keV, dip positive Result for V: -0.7 keV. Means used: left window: 2.63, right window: 2.21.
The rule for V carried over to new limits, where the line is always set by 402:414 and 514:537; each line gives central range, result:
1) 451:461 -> -4.49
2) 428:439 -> -4.70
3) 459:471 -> -3.79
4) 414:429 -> -2.69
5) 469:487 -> -4.37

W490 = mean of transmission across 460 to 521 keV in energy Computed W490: 2.5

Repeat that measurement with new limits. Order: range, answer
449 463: 2.72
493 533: 2.41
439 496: 2.61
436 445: 2.84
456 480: 2.6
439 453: 2.74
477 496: 2.48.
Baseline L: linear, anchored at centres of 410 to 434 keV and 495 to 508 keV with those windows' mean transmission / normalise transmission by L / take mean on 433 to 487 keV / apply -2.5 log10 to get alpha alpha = -0.18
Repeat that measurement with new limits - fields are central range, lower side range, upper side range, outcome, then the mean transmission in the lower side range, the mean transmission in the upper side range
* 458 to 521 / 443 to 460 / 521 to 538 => 0.00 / 2.71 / 2.3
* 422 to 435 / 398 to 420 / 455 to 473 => -0.14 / 1.7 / 2.62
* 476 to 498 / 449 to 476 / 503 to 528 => 0.04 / 2.65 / 2.42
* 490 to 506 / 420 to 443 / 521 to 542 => -0.03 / 2.46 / 2.29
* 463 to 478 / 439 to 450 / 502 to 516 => 0.03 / 2.75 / 2.53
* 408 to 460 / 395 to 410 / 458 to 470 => -0.11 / 1.69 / 2.58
